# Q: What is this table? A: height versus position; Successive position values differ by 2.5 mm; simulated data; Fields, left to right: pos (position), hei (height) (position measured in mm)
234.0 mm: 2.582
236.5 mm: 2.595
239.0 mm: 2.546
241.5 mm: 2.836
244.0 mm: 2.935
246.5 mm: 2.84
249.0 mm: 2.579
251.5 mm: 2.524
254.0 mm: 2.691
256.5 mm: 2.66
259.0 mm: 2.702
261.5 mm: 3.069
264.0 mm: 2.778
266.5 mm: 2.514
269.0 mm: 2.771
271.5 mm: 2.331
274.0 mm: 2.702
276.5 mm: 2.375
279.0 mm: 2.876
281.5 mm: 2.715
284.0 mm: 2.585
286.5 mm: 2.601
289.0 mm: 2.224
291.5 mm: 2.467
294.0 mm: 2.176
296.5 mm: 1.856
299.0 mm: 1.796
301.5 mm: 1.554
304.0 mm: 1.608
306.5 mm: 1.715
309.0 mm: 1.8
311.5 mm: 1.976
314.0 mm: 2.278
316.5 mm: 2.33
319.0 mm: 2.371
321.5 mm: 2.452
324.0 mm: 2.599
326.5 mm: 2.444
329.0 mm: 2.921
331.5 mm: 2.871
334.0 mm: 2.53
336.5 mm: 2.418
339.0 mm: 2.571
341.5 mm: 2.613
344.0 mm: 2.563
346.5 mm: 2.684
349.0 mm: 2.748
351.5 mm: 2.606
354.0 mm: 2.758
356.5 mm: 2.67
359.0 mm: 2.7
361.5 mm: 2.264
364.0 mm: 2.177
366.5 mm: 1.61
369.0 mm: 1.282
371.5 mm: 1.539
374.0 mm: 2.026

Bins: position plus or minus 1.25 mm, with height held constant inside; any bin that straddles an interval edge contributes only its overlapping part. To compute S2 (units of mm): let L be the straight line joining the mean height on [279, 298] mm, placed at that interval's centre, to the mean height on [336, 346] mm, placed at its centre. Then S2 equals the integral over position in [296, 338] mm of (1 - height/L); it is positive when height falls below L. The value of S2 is 4.7 mm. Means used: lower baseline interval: 2.4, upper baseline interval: 2.56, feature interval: 2.22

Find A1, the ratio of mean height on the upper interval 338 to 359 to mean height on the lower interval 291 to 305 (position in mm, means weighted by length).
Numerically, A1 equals 1.41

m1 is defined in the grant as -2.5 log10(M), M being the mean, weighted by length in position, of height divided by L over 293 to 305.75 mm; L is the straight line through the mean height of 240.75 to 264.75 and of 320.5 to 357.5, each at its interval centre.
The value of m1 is 0.44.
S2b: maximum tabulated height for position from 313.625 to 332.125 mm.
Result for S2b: 2.921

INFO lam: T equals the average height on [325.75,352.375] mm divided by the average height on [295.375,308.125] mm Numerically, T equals 1.5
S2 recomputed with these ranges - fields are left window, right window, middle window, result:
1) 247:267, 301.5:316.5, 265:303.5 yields -1.2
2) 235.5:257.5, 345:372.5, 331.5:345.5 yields -1.3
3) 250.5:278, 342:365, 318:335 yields 0.0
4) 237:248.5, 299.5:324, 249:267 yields -0.7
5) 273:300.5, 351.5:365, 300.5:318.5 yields 3.8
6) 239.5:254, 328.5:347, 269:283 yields 0.4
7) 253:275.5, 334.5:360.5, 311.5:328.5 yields 1.6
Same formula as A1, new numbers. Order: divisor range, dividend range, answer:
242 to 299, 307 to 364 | 0.97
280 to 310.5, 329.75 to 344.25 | 1.24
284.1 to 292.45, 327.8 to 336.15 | 1.12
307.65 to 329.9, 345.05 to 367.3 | 1.06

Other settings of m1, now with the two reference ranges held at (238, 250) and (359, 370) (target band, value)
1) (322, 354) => -0.235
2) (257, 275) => -0.035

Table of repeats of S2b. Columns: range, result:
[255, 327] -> 3.069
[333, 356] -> 2.758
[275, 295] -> 2.876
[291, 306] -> 2.467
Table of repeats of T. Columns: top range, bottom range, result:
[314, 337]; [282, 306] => 1.21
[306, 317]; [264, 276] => 0.78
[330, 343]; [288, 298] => 1.20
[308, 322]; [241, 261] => 0.80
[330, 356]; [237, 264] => 0.96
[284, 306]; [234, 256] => 0.77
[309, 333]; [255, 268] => 0.89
